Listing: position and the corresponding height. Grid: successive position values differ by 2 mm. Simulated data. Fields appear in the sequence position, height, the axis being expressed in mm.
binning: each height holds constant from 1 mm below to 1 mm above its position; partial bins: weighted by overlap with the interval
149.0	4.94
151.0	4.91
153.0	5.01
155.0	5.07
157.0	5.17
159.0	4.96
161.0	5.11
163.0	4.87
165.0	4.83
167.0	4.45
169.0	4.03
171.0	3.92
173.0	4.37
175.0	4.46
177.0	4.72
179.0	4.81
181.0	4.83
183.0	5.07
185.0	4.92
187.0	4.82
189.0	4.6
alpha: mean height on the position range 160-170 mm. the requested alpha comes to 4.66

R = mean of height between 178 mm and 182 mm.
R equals 4.82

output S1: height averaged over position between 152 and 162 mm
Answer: 5.06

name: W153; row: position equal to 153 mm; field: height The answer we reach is 5.01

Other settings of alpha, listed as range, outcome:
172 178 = 4.52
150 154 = 4.96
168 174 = 4.11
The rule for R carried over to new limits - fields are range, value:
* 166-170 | 4.24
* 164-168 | 4.64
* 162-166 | 4.85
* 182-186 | 5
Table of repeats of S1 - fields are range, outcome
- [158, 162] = 5.04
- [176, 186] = 4.87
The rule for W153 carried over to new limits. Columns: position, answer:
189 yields 4.6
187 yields 4.82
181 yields 4.83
